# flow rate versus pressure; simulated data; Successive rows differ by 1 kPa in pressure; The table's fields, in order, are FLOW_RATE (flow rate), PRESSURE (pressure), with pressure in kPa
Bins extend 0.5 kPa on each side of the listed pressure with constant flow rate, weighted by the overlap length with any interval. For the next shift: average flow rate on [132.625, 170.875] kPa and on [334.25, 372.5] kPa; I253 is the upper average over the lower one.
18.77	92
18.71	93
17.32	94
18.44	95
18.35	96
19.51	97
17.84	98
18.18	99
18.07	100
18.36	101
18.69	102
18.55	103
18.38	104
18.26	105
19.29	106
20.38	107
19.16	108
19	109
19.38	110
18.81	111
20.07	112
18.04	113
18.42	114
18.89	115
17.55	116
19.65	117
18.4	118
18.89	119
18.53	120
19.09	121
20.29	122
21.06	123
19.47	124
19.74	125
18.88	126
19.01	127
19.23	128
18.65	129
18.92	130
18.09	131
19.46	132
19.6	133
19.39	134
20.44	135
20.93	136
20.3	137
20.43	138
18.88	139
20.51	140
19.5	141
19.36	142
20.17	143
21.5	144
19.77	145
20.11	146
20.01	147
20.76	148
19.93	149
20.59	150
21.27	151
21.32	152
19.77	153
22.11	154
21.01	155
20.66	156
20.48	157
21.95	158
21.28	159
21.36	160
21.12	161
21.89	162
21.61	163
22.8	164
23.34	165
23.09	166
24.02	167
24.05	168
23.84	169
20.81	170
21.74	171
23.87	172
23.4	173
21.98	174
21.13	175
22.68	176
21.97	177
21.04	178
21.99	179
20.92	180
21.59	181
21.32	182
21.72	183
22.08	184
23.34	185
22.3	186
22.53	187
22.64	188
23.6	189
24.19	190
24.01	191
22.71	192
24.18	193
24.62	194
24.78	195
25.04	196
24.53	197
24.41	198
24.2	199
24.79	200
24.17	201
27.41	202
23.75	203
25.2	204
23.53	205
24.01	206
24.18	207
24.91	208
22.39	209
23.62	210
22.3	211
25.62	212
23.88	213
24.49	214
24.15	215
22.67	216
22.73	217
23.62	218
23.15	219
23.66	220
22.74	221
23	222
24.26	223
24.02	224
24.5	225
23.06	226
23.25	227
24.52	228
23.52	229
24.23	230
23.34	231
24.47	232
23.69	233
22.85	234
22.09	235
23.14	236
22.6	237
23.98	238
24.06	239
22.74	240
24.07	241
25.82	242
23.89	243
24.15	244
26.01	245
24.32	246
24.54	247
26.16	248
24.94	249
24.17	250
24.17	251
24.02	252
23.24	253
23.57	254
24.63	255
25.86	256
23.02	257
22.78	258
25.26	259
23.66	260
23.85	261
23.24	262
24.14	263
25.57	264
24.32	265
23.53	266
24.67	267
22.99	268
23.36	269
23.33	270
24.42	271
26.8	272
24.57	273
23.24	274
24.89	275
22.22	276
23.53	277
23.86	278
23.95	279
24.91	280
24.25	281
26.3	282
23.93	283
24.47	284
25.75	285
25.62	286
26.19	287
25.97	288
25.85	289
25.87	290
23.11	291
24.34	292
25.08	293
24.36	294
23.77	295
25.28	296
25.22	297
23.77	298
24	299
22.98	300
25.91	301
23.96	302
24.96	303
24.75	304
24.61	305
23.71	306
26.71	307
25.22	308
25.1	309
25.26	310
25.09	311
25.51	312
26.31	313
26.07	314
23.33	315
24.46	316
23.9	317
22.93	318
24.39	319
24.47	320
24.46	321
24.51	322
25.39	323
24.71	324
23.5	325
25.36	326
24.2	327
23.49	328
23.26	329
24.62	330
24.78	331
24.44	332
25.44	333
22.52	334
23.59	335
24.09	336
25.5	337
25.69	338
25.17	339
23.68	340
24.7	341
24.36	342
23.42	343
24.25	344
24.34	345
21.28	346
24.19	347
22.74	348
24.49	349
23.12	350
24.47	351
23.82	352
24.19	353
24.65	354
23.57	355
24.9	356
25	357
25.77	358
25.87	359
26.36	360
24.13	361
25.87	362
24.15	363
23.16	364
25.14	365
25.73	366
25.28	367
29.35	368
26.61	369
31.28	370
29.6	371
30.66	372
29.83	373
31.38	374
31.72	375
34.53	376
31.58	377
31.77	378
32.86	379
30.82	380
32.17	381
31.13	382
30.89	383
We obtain 1.19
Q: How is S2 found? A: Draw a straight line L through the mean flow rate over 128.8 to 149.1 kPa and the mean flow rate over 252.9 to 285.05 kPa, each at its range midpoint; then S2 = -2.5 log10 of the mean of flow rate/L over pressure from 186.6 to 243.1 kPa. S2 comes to -0.07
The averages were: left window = 19.9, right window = 24.2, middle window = 23.9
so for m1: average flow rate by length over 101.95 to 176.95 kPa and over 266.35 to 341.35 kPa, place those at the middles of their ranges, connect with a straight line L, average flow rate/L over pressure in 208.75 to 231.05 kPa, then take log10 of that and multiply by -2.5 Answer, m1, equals -0.06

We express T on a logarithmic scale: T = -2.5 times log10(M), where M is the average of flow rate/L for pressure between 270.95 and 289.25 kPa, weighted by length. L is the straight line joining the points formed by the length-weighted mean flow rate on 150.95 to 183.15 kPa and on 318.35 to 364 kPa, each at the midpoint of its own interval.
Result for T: -0.06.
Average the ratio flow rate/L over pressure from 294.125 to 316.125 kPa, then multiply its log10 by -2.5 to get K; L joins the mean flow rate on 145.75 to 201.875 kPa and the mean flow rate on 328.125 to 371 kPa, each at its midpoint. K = -0.03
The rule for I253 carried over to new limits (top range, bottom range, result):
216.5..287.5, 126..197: 1.12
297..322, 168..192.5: 1.10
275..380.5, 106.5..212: 1.18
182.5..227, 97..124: 1.26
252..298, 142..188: 1.13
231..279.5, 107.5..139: 1.25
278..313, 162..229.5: 1.07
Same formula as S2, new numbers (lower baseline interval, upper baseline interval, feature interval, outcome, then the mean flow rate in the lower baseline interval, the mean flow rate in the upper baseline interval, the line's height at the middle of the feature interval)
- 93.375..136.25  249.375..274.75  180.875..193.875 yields -0.067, 19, 24.1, 21.5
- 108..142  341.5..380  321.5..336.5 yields 0.056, 19.3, 26.5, 25.5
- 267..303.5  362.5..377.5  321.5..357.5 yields 0.125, 24.5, 28.7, 27.2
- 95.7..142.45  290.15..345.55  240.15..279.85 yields -0.059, 19.1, 24.5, 23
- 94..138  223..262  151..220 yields -0.057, 19.1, 24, 21.8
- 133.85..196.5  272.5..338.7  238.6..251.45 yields -0.053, 21.8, 24.6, 23.4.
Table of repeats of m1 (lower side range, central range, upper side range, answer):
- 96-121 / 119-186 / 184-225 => 0.01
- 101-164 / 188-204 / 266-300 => -0.12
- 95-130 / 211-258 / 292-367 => -0.09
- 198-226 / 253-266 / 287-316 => 0.02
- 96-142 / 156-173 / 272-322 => -0.09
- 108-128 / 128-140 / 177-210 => 0.03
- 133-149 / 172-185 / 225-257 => -0.02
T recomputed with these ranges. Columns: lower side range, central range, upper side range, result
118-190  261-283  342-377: -0.012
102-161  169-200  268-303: -0.073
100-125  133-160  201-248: 0.001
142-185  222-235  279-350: -0.039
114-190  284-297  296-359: -0.062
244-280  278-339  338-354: -0.027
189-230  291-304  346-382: 0.059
